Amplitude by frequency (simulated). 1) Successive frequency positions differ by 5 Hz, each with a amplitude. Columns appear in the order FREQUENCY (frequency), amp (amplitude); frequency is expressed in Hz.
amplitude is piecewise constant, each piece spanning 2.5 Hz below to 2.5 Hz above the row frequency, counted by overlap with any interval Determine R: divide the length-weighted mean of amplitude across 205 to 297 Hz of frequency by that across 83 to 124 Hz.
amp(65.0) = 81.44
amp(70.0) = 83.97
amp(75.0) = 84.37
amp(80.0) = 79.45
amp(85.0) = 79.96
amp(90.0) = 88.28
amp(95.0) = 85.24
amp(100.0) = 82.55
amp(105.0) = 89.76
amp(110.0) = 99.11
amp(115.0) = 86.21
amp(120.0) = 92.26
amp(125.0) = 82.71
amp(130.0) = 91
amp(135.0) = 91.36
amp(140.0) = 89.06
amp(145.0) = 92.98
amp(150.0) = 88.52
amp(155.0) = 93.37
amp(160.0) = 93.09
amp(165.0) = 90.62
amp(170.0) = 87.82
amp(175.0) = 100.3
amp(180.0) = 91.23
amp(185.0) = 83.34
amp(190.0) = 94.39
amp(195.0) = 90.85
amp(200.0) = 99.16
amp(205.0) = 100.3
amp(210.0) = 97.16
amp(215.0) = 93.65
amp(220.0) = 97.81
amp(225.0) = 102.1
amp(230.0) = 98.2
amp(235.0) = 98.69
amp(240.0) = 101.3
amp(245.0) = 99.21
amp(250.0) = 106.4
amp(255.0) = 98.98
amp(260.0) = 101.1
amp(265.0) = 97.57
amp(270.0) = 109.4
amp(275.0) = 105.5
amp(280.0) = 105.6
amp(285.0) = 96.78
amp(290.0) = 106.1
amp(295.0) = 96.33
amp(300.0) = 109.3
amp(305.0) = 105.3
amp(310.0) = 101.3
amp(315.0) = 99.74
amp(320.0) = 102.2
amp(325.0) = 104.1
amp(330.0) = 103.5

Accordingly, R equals 1.15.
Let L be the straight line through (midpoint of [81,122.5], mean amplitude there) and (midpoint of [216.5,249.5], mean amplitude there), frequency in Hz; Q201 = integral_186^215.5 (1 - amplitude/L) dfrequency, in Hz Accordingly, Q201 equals 0.42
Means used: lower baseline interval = 87.6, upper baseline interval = 99.8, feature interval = 95.4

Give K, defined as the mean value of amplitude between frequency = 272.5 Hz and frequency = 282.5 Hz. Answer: 106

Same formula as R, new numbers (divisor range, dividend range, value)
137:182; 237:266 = 1.10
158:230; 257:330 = 1.09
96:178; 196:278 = 1.11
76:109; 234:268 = 1.19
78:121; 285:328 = 1.18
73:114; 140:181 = 1.07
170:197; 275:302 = 1.12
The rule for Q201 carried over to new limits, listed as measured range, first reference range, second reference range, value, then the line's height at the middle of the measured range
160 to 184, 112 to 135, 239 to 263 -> 0.4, 93.5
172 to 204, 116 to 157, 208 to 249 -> 0.5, 94.9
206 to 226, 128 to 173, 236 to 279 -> 0.1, 98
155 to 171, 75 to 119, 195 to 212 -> 0.4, 93.4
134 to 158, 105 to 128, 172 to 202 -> 0.1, 91.3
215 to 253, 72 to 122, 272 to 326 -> -0.9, 97.7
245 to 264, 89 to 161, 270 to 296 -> -0.1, 101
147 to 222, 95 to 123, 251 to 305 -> 1.6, 95.4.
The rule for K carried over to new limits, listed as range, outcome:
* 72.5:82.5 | 81.9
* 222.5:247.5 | 99.9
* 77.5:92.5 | 82.6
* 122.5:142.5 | 88.5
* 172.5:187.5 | 91.6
